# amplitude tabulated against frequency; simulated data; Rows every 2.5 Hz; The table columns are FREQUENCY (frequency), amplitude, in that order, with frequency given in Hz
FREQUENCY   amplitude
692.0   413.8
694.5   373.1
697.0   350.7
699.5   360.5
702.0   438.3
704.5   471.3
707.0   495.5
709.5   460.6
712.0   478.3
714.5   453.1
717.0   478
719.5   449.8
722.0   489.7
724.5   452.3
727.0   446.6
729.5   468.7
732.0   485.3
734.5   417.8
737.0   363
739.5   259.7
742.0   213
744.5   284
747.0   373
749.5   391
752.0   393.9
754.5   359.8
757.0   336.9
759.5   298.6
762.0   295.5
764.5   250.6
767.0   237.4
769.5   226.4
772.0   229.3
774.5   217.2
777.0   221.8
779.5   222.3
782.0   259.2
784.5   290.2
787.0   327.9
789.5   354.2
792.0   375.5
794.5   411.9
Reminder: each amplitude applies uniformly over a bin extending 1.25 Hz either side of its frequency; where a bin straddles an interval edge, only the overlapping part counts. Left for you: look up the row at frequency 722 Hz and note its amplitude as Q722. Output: 489.7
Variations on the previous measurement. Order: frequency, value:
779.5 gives 222.3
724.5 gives 452.3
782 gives 259.2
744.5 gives 284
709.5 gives 460.6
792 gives 375.5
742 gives 213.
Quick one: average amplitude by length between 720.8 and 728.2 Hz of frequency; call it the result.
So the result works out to 463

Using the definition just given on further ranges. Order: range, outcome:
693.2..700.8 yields 362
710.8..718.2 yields 470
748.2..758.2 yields 371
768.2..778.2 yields 224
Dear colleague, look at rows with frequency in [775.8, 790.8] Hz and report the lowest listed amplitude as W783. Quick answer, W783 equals 221.8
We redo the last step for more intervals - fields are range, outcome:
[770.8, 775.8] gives 217.2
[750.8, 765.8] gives 250.6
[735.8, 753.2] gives 213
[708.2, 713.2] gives 460.6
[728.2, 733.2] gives 468.7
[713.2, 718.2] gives 453.1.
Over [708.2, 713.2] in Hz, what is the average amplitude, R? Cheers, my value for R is 470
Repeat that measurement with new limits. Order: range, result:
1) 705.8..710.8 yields 478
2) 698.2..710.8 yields 445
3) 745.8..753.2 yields 386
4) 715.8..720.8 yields 464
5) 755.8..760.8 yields 317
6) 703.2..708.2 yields 483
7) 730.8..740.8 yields 380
